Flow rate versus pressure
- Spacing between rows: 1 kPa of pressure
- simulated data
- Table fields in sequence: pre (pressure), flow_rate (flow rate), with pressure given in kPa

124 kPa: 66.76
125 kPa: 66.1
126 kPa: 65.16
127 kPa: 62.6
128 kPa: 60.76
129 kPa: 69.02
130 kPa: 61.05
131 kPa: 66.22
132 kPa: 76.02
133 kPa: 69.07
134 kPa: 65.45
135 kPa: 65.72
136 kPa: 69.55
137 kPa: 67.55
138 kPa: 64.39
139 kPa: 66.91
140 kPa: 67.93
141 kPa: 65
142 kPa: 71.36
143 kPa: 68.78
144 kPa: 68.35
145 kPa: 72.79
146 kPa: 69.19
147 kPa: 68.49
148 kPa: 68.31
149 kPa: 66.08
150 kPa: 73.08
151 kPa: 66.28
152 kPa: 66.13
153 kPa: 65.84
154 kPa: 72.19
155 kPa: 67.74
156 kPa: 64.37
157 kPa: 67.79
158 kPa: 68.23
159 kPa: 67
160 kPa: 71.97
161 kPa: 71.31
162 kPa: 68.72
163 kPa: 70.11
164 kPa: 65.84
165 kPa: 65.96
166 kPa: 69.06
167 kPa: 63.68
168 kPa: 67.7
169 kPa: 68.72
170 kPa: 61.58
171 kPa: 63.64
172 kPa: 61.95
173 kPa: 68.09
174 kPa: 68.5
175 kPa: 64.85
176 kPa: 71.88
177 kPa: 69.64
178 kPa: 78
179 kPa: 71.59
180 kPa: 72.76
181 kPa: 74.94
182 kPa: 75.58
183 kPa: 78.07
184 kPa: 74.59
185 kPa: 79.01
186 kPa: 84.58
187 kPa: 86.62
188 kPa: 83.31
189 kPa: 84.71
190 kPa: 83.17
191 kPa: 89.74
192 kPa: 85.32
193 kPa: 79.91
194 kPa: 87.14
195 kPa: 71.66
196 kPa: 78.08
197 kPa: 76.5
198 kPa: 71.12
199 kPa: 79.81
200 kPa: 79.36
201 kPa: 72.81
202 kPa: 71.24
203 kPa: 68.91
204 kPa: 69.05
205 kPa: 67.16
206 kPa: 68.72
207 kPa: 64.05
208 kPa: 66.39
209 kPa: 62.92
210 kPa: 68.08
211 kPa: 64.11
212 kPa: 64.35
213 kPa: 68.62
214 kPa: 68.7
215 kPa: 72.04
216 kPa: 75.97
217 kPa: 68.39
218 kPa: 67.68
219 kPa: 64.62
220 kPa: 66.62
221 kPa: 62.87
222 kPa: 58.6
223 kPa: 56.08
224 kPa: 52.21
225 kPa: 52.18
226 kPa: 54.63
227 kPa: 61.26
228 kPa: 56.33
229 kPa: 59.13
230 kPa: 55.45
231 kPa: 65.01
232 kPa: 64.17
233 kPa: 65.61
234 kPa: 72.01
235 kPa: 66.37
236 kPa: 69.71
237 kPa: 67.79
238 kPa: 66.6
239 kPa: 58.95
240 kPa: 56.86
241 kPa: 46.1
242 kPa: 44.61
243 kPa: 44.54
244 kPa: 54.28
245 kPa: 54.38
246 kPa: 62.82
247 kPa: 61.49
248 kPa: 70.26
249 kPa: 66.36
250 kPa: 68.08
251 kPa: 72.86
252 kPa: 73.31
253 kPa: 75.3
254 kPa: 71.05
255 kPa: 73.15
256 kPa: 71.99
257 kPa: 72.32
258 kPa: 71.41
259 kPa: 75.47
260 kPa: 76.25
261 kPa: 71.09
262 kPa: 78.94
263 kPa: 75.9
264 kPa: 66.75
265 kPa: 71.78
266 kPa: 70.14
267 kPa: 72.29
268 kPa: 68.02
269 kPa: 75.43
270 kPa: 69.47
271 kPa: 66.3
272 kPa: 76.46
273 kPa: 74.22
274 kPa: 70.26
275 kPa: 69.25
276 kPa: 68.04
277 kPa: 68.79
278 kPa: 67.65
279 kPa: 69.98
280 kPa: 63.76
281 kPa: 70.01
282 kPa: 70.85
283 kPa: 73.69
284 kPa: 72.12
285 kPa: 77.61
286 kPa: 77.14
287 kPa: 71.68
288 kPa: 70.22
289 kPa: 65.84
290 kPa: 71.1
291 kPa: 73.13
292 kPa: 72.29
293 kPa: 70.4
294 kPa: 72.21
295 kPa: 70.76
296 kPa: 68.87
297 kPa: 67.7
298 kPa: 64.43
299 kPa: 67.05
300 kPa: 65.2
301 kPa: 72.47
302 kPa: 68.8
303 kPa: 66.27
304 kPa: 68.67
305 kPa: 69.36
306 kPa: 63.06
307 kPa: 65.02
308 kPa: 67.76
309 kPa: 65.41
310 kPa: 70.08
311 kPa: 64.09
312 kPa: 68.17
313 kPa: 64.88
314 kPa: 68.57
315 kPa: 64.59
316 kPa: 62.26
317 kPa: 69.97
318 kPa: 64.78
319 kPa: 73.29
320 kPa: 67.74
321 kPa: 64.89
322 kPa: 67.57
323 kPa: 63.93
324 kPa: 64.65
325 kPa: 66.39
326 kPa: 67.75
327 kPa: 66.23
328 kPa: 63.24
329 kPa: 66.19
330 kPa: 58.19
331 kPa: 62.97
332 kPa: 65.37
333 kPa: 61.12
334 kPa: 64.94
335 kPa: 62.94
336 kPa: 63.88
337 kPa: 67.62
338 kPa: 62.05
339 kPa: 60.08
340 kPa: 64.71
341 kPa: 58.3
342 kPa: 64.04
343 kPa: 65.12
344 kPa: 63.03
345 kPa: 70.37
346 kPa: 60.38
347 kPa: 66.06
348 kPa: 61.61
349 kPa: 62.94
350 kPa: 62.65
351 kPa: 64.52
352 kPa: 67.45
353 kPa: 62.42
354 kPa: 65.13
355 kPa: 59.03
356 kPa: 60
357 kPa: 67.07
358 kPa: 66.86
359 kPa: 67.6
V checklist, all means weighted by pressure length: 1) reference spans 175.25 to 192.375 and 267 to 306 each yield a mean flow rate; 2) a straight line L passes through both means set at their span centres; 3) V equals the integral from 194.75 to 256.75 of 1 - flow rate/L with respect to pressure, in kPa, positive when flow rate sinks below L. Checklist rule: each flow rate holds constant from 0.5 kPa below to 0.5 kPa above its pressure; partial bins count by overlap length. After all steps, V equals 8.2 kPa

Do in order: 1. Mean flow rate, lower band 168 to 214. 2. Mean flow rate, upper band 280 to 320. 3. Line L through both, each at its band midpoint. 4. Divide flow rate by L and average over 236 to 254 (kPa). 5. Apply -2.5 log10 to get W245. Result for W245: 0.149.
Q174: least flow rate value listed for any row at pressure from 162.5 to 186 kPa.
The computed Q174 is 61.58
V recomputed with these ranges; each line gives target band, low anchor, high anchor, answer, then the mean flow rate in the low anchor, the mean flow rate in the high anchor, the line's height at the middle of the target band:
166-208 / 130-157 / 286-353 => -3.94 kPa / 68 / 66.2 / 67.6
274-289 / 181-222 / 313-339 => -0.53 kPa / 73.6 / 65.1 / 68.2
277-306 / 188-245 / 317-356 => -2.04 kPa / 66.8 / 64.3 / 65.2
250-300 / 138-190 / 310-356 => -3.47 kPa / 70.4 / 64.6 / 66.6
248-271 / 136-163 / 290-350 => -1.77 kPa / 68.4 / 66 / 66.8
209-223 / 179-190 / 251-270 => 1.85 kPa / 79.2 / 72.7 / 76.5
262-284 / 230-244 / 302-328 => -2.62 kPa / 60.2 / 66.6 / 63.2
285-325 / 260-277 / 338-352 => -0.26 kPa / 71.6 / 63.5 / 67.7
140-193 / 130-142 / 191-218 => -1.37 kPa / 67.5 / 72.2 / 69.6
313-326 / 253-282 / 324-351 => -0.16 kPa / 71.4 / 63.8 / 65.7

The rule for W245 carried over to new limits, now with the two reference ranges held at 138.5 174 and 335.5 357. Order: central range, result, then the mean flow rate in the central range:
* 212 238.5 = 0.04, 63.8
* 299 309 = -0.05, 67.3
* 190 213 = -0.10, 73.1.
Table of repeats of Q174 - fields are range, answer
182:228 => 52.18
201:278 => 44.54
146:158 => 64.37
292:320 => 62.26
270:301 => 63.76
